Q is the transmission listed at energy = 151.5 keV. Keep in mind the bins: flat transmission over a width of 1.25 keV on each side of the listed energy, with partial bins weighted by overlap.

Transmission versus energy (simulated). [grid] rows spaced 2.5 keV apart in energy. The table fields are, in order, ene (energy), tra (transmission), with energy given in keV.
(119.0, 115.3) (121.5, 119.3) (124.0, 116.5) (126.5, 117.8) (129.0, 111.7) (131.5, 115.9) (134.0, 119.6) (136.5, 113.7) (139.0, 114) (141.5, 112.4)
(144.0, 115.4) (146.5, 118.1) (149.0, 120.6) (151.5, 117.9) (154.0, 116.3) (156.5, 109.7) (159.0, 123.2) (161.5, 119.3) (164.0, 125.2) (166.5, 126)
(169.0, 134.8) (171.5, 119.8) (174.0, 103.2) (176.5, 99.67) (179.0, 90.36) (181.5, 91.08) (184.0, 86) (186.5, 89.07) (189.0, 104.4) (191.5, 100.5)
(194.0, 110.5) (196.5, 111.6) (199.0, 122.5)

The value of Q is 117.9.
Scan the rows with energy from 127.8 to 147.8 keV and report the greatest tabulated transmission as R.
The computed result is 119.6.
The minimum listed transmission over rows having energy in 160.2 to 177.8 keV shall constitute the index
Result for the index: 99.67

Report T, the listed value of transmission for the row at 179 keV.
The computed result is 90.36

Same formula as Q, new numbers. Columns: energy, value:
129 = 111.7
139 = 114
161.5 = 119.3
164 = 125.2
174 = 103.2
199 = 122.5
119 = 115.3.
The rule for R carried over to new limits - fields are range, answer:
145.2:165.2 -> 125.2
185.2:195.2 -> 110.5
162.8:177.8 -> 134.8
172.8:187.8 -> 103.2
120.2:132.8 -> 119.3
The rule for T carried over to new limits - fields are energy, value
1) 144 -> 115.4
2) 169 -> 134.8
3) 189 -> 104.4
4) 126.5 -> 117.8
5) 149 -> 120.6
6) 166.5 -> 126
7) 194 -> 110.5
